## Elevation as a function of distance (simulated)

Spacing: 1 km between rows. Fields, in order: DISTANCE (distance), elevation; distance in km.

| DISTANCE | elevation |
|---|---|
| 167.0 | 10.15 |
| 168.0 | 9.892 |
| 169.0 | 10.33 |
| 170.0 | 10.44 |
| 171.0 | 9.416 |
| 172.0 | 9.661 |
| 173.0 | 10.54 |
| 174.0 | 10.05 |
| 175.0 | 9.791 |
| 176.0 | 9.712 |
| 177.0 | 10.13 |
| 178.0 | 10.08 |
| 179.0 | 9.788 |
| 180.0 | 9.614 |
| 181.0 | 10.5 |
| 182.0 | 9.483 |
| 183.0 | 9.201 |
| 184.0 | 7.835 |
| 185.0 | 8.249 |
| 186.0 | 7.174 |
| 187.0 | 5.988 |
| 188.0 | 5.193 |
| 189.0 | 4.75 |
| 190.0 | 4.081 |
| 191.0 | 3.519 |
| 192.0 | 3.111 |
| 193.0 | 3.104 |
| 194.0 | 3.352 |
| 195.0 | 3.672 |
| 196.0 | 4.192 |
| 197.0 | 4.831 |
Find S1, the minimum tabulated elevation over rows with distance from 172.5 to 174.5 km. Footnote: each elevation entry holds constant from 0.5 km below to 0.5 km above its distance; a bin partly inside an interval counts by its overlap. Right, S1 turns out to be 10.05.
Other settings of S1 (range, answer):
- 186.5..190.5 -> 4.081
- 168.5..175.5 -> 9.416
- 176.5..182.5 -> 9.483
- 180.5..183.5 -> 9.201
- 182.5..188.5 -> 5.193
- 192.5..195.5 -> 3.104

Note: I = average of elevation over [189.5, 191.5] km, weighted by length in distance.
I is 3.8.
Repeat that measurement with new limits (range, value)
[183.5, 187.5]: 7.31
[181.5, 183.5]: 9.34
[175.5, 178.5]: 9.97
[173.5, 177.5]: 9.92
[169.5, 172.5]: 9.84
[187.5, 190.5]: 4.67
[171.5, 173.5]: 10.1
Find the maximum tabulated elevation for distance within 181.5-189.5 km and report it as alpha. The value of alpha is 9.483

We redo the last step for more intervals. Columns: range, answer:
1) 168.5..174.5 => 10.54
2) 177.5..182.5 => 10.5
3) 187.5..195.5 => 5.193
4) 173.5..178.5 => 10.13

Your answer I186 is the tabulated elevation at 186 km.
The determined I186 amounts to 7.174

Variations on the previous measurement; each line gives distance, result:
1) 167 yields 10.15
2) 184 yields 7.835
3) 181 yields 10.5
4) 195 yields 3.672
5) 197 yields 4.831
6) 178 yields 10.08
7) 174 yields 10.05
